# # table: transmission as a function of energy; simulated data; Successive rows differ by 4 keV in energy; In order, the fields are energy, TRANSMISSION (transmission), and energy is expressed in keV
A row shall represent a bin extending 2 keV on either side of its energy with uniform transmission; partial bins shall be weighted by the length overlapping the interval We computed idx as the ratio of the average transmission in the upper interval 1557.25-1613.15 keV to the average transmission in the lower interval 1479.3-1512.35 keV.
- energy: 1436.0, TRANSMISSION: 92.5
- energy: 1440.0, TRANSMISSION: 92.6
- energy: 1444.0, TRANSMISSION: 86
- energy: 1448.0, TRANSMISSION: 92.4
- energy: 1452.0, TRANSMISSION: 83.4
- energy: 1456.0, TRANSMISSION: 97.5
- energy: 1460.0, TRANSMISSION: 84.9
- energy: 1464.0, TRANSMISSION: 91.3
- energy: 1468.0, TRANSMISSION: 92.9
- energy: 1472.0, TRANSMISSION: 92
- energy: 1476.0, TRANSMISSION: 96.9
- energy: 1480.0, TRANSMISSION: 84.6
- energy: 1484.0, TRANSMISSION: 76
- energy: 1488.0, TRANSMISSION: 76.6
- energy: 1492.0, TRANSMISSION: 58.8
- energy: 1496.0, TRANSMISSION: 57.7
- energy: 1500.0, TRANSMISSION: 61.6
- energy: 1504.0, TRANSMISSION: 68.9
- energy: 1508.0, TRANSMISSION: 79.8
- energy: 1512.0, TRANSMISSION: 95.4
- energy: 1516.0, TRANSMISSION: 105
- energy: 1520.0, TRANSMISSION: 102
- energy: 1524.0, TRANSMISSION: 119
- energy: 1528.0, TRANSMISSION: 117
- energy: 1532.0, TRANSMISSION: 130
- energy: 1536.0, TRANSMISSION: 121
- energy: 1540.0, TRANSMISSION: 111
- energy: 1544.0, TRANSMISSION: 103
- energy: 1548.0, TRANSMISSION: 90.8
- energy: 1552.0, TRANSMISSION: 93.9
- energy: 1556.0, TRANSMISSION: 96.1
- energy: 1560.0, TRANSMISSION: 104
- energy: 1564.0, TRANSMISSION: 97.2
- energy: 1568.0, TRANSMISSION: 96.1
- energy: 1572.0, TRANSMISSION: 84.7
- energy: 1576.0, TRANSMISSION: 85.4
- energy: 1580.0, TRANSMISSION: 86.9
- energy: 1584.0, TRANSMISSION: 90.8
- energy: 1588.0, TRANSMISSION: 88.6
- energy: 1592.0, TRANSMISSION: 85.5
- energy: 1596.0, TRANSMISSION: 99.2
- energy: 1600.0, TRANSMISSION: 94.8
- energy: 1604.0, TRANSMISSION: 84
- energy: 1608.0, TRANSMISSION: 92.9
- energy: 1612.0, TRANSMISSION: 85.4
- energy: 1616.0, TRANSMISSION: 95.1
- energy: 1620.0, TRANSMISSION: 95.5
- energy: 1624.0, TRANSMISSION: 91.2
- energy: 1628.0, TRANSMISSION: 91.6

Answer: 1.3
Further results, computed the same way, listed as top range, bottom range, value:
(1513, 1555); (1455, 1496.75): 1.31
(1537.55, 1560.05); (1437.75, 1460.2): 1.11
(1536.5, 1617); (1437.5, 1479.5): 1.03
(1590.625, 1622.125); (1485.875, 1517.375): 1.22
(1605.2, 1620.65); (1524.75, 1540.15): 0.76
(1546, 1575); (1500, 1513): 1.22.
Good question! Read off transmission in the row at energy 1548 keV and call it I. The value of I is 90.8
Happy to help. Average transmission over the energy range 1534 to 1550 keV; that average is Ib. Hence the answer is 106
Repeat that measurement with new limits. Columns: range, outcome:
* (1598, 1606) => 89.4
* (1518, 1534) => 117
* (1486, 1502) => 63.7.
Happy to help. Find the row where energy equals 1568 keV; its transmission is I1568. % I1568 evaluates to 96.1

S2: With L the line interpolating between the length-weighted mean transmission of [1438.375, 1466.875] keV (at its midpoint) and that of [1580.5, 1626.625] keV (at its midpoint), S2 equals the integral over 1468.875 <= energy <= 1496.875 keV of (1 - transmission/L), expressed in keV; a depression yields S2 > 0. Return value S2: 3.5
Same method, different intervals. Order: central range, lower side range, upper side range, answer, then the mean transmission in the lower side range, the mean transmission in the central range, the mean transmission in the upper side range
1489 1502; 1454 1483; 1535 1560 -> 4.67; 90.9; 60.7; 102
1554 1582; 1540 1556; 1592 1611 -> 0.77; 97.8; 92.9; 91.6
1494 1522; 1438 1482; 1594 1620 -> 2.93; 90.4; 81.5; 92.2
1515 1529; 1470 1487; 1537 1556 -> -2.23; 86.7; 111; 100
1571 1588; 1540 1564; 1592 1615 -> 1.30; 98.6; 87.3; 90.9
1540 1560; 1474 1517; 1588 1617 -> -3.32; 77.7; 98.3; 90.7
